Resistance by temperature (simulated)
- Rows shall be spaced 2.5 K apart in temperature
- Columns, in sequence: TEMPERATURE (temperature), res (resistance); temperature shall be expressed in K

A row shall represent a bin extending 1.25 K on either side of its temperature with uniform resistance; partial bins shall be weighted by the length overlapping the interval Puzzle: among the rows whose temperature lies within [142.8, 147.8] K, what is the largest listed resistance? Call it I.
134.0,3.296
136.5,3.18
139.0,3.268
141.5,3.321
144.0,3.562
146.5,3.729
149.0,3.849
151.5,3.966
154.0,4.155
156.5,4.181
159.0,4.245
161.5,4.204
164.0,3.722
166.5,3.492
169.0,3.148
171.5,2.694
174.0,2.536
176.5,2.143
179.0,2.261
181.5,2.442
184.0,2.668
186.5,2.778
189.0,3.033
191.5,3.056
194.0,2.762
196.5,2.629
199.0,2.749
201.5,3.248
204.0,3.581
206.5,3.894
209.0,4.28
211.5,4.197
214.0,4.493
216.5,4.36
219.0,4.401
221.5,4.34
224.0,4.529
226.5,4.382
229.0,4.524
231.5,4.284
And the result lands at 3.729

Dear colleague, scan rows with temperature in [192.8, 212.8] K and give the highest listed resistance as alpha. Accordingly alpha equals 4.28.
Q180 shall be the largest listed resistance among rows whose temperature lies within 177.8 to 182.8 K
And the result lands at 2.442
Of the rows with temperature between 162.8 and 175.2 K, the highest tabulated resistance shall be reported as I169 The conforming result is 3.722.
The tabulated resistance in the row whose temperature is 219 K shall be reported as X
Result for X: 4.401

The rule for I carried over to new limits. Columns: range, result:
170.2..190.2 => 3.033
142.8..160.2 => 4.245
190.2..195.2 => 3.056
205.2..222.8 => 4.493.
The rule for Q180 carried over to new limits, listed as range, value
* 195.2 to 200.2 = 2.749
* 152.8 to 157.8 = 4.181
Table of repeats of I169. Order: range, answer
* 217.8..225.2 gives 4.529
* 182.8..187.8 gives 2.778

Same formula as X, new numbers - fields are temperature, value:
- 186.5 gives 2.778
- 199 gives 2.749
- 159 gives 4.245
